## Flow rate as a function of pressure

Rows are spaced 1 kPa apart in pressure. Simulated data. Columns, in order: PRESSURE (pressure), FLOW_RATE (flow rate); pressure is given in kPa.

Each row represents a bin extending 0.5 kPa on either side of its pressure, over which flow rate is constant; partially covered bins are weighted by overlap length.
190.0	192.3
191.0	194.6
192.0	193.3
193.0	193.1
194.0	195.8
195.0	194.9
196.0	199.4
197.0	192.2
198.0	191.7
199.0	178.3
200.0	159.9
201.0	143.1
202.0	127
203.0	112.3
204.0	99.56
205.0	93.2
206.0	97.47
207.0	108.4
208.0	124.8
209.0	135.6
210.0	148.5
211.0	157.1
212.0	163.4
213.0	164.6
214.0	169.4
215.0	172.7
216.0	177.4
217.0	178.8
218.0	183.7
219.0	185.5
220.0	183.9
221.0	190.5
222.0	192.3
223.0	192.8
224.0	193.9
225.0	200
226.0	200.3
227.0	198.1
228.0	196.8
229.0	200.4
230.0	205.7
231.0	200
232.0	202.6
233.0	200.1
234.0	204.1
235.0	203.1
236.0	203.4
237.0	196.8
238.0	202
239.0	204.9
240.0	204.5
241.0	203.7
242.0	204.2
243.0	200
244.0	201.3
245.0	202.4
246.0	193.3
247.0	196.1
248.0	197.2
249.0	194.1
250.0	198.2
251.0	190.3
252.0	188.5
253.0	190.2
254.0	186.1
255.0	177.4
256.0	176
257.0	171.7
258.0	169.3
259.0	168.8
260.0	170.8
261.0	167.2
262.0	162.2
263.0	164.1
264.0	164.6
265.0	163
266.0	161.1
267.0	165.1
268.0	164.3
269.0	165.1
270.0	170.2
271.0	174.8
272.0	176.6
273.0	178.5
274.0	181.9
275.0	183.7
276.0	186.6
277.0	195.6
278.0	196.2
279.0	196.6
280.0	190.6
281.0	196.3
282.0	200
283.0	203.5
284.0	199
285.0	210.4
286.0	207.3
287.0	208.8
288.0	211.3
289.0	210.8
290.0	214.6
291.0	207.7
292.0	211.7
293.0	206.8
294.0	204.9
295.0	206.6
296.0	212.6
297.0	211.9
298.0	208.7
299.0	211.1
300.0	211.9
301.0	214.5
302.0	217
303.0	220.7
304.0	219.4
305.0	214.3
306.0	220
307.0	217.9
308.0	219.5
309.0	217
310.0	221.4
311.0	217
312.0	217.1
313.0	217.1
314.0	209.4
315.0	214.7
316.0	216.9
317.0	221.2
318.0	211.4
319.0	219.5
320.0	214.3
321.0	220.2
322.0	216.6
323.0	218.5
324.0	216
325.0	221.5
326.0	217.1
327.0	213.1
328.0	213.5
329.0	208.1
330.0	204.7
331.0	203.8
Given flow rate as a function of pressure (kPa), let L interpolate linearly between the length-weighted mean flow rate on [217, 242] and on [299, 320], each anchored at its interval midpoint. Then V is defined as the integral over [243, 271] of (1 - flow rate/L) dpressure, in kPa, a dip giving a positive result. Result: 3.5 kPa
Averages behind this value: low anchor 198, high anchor 217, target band 179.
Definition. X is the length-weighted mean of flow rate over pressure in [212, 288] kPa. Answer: 188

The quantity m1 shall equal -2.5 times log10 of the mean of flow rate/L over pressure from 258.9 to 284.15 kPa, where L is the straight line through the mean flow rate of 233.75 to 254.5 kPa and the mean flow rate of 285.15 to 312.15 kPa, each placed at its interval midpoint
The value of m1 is 0.15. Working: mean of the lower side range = 198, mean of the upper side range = 213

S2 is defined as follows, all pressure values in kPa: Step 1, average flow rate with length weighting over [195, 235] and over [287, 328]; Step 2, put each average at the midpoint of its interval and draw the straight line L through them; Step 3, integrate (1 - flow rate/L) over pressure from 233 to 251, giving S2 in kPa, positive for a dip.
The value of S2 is -1.7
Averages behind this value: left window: 171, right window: 215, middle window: 200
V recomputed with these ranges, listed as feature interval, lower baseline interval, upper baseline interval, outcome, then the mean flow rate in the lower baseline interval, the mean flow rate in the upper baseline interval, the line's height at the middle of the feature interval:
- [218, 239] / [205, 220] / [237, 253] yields -2.6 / 154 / 198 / 176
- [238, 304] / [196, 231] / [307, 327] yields 0.6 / 166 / 217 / 195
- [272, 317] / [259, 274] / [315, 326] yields -3.2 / 168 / 217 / 194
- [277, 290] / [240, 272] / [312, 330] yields -0.5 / 181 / 216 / 196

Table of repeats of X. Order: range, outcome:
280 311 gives 211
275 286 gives 197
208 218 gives 162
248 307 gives 193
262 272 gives 166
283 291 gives 208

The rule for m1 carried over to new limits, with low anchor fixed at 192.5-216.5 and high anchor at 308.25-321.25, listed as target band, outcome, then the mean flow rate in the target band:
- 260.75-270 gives 0.15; 164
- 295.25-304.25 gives -0.03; 214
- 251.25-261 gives 0.04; 177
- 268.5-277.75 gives 0.08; 180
